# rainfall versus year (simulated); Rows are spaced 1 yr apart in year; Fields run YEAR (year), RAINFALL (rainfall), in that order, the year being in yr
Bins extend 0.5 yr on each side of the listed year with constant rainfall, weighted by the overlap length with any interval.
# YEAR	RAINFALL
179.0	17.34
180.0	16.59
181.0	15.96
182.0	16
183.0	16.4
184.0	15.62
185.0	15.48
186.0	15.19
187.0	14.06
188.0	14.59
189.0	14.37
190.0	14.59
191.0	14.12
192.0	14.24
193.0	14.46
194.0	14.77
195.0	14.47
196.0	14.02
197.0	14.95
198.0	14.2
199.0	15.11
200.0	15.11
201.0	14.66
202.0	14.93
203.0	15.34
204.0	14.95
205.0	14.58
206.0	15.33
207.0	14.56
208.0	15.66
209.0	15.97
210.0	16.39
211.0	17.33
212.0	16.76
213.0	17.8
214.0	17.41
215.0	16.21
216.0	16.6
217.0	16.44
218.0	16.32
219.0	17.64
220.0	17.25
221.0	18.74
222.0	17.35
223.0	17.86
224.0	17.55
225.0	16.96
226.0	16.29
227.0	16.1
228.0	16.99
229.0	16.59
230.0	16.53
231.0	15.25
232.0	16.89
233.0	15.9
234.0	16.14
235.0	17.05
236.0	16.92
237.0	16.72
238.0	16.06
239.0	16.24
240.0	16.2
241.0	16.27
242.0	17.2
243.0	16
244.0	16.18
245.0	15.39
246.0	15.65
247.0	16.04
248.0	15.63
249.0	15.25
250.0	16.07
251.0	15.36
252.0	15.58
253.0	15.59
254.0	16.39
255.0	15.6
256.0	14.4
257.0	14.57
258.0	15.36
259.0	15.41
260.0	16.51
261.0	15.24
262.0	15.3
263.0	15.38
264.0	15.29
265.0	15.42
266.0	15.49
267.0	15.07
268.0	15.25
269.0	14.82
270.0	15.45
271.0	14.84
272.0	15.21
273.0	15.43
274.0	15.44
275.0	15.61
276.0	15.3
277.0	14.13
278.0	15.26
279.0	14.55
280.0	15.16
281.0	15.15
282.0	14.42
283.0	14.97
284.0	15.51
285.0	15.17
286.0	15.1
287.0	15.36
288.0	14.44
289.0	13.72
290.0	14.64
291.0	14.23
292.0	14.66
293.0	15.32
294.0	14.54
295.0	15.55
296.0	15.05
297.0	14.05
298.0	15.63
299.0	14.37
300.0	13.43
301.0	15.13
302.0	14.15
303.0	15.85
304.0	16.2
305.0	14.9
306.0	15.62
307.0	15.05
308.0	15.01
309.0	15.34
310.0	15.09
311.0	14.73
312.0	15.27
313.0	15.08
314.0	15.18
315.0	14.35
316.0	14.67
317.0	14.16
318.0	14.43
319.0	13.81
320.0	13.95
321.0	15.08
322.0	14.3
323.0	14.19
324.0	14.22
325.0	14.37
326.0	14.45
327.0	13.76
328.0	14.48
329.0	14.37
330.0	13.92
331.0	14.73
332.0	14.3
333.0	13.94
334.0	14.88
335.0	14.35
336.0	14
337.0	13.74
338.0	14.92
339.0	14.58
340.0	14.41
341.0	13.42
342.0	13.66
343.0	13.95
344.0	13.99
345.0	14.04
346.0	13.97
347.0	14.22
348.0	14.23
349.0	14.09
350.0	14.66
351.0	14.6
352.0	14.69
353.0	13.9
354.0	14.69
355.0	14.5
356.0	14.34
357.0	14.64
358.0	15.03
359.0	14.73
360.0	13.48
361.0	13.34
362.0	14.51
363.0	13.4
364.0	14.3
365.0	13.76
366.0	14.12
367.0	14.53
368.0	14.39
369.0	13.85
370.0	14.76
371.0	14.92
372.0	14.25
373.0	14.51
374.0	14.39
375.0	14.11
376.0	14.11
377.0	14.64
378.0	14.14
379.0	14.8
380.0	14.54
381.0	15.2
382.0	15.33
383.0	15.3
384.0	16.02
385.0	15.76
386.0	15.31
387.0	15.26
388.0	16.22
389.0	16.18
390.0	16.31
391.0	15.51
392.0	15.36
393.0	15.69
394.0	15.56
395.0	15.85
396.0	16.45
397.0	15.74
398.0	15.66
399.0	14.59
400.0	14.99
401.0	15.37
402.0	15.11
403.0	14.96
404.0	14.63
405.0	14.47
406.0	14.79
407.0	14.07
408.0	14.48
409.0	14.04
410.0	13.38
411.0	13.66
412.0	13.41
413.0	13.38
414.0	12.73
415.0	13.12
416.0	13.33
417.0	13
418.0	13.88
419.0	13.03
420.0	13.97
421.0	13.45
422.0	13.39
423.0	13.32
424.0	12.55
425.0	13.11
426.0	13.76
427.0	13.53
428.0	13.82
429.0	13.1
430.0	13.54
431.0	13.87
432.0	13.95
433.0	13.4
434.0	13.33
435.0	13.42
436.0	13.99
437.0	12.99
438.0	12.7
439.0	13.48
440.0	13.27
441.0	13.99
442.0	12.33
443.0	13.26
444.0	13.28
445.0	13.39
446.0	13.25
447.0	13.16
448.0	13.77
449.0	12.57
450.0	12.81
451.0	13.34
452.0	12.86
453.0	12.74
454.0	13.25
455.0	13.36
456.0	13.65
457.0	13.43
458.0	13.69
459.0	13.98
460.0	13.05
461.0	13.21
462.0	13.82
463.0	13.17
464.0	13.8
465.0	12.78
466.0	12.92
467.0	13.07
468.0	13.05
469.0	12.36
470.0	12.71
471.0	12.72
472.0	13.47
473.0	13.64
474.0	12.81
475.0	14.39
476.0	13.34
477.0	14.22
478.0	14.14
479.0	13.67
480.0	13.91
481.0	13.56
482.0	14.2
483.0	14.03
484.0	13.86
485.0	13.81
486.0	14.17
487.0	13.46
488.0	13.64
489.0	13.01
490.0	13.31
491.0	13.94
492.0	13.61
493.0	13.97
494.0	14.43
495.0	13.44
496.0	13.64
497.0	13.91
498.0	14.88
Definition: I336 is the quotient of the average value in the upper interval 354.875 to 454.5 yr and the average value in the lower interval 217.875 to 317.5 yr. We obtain 0.9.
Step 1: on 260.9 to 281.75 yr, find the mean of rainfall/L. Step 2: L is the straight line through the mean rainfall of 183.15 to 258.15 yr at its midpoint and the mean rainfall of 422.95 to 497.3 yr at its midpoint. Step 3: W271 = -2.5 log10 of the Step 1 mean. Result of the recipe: 0.012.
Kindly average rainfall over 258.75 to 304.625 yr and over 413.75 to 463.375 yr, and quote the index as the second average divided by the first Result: 0.89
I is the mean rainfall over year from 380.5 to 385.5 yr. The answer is 15.5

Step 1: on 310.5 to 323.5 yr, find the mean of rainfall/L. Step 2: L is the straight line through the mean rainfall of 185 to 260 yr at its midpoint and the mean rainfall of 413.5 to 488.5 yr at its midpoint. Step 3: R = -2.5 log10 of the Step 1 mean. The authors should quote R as 0.02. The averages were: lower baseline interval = 15.8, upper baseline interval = 13.4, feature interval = 14.6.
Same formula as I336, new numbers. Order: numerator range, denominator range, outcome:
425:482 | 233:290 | 0.86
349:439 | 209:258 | 0.87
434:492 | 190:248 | 0.84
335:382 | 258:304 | 0.95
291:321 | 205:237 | 0.89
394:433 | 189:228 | 0.89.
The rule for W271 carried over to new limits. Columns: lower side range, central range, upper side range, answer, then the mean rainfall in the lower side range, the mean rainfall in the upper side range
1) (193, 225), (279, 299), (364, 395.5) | 0.05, 16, 15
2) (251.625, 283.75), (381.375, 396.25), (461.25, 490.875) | -0.11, 15.2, 13.5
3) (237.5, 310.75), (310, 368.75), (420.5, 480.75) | 0.02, 15.3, 13.3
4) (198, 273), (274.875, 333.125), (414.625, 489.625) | 0.03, 16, 13.4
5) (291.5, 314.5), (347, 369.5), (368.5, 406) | 0.06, 15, 15.1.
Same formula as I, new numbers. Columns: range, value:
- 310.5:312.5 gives 15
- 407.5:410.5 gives 14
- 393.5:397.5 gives 15.9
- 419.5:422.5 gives 13.6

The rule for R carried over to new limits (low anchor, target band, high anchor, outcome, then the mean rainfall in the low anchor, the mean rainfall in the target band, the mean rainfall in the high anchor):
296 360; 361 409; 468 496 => -0.06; 14.5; 14.9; 13.6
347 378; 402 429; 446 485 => 0.01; 14.3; 13.7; 13.4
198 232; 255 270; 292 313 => 0.02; 16.3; 15.3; 15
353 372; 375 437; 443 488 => -0.04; 14.3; 14.4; 13.4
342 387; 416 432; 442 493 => 0.03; 14.5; 13.4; 13.4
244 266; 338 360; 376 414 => 0.06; 15.5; 14.3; 15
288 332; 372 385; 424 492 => -0.05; 14.7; 14.8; 13.4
